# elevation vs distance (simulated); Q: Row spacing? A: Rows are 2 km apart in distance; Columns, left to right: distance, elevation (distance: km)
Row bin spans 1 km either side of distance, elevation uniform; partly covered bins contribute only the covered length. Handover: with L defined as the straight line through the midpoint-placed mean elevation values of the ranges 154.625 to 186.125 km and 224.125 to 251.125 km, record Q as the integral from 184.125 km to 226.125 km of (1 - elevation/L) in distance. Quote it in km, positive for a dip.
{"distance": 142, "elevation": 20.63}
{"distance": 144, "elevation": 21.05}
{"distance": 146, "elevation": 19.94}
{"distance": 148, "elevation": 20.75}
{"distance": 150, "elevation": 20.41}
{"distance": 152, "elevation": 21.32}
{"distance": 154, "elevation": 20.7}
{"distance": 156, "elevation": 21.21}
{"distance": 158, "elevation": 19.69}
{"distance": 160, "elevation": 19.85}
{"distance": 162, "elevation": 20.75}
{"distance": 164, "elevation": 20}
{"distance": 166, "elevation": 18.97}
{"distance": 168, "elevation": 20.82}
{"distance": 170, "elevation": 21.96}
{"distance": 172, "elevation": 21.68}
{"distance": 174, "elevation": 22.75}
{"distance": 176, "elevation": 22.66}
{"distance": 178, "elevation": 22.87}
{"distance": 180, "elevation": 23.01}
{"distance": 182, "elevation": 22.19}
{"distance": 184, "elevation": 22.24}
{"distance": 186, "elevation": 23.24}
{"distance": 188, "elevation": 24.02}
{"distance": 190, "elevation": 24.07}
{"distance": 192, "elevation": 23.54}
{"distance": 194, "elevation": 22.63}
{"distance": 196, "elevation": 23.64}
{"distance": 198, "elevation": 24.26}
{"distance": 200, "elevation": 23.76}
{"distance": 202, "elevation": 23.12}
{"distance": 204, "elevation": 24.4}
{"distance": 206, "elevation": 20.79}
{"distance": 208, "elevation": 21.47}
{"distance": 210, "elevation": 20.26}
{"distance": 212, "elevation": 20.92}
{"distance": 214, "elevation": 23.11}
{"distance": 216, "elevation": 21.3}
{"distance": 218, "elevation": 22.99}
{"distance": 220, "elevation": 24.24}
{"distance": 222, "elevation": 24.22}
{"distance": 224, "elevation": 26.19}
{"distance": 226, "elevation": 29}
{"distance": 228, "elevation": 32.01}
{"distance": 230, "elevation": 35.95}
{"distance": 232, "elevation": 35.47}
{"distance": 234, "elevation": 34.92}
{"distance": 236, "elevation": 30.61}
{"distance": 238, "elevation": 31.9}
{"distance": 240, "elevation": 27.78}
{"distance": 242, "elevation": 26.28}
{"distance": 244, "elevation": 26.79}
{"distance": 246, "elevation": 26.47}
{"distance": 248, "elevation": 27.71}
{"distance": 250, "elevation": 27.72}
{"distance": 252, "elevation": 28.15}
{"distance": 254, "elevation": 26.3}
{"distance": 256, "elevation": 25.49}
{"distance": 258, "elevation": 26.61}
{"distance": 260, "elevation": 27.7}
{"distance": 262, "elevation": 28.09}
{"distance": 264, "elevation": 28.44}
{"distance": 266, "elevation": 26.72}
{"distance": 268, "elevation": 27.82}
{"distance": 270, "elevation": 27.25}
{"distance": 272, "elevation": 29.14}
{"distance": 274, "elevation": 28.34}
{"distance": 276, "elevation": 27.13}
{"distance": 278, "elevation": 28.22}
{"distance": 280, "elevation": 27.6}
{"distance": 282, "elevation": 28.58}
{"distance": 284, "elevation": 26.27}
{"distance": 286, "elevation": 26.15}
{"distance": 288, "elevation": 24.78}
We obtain 4.2 km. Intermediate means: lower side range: 21.4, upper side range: 30.1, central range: 23.2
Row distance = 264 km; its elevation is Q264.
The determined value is 28.44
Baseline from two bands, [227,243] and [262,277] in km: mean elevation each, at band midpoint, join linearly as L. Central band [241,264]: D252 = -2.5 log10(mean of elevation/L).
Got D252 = 0.10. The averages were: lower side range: 31.9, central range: 27.1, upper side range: 27.9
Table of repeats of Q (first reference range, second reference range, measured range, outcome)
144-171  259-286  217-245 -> -4.48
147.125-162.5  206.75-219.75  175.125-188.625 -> -1.09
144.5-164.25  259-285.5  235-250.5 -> -1.34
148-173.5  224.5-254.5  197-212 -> 1.89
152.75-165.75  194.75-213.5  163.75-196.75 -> -1.63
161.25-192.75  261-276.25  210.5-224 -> 0.96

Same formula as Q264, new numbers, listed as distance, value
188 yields 24.02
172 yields 21.68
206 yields 20.79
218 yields 22.99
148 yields 20.75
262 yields 28.09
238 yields 31.9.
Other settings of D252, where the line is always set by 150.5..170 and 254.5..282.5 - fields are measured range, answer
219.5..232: -0.18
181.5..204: -0.04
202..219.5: 0.08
